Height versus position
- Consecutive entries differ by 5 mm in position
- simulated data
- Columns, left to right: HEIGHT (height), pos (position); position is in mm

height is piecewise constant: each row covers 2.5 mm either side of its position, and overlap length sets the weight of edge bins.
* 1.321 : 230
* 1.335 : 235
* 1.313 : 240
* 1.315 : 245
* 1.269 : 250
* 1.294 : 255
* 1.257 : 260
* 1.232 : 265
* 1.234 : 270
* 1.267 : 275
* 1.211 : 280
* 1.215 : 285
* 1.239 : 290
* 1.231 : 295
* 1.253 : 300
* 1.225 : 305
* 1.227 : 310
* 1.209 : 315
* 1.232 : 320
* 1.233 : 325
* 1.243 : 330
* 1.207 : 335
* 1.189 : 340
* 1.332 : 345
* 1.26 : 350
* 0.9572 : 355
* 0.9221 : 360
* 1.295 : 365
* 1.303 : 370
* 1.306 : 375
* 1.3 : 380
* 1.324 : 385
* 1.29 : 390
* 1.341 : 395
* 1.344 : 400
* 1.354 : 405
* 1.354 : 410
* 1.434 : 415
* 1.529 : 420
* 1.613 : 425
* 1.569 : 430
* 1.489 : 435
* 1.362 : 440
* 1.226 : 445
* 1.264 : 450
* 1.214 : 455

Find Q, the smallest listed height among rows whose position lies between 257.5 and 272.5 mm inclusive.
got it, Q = 1.232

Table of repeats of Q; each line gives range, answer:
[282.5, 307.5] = 1.215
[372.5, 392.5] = 1.29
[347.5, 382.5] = 0.9221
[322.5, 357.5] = 0.9572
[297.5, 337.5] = 1.207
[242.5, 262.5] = 1.257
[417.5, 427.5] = 1.529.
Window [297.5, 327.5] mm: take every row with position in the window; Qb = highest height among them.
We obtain 1.253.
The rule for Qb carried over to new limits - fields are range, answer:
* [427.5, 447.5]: 1.569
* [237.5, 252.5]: 1.315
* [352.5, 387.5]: 1.324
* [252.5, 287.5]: 1.294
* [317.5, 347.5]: 1.332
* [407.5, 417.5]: 1.434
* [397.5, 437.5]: 1.613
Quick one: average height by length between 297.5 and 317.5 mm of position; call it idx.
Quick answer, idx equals 1.23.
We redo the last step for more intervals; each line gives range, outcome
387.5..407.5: 1.33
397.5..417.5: 1.37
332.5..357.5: 1.19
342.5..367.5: 1.15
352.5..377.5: 1.16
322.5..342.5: 1.22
